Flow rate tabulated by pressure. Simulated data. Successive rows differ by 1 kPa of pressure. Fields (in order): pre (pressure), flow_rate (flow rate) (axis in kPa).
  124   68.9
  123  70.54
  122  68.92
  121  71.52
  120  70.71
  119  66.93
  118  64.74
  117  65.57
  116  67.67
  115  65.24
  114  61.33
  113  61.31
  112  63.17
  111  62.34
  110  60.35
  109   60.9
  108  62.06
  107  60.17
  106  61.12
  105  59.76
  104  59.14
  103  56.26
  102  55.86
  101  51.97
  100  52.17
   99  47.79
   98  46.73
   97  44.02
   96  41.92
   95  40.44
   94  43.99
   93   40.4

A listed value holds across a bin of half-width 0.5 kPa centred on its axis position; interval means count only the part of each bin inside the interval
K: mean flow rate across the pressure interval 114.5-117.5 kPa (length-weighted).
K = 66.2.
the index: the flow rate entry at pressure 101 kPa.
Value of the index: 51.97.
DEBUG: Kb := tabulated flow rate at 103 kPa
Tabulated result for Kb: 56.26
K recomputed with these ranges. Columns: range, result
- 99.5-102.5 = 53.3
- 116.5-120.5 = 67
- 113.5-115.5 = 63.3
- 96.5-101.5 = 48.5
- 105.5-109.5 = 61.1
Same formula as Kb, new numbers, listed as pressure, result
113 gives 61.31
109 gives 60.9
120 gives 70.71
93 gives 40.4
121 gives 71.52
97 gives 44.02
